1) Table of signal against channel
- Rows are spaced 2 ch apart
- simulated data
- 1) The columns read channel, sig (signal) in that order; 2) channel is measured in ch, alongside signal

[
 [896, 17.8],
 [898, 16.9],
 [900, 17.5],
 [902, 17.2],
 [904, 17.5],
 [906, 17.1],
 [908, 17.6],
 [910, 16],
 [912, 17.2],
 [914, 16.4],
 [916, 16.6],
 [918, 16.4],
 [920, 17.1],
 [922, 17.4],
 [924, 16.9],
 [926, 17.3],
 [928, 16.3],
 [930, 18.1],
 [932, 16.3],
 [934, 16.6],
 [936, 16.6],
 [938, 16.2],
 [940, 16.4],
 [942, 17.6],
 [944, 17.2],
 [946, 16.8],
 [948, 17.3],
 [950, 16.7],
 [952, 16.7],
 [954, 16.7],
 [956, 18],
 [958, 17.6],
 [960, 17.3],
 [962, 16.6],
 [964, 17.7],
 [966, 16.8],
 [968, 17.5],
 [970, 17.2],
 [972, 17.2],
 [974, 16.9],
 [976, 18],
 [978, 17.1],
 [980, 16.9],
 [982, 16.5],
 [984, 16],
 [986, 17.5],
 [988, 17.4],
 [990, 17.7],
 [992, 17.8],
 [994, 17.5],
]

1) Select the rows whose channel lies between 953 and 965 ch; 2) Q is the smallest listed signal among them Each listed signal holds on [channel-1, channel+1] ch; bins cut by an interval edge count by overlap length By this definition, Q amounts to 16.6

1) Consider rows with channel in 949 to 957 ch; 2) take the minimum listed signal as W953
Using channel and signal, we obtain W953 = 16.7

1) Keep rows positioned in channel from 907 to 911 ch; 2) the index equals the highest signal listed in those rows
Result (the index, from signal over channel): 17.6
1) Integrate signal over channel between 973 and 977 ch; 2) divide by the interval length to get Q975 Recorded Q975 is 17.4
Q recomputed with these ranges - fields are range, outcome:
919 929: 16.3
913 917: 16.4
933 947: 16.2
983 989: 16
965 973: 16.8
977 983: 16.5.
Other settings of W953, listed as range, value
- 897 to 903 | 16.9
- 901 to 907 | 17.1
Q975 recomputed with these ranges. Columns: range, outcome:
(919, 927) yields 17.2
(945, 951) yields 16.9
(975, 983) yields 17.1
